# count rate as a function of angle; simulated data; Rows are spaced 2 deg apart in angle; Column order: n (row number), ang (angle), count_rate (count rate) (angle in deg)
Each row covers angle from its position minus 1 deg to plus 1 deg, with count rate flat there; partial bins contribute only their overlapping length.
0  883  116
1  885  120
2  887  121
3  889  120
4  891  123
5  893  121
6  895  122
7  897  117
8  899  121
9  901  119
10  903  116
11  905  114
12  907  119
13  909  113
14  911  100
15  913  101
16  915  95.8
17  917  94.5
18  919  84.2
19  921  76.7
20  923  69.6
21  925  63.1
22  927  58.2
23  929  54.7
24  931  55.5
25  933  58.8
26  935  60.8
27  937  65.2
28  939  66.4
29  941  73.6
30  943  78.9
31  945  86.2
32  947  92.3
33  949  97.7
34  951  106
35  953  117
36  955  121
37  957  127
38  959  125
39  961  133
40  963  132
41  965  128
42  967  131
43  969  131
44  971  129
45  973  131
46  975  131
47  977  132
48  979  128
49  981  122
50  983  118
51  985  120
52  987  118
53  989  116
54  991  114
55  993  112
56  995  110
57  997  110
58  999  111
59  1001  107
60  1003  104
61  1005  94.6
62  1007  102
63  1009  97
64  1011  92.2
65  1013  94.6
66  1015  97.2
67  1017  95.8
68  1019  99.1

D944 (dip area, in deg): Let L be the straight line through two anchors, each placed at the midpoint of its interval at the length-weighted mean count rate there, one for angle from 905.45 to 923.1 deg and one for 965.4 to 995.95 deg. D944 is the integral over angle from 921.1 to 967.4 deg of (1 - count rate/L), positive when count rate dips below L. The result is 8.2 deg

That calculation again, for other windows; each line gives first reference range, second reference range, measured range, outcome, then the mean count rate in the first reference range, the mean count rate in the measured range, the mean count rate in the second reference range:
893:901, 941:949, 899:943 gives 8.3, 120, 84.5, 85.8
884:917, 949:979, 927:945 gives 8.3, 115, 65.1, 126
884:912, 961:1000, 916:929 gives 5.0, 118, 72.9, 123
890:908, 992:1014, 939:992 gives -3.6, 119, 116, 103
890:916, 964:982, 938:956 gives 4.4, 114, 93.2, 129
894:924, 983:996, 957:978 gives -3.4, 104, 130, 115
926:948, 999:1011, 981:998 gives -4.0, 68.2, 115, 101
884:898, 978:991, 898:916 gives 1.4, 121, 111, 120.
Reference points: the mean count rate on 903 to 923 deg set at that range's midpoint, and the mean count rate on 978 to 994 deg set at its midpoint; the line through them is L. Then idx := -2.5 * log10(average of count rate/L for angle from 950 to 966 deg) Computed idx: -0.116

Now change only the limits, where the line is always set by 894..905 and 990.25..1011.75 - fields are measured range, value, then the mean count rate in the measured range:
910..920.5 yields 0.23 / 94.2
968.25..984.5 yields -0.18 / 127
